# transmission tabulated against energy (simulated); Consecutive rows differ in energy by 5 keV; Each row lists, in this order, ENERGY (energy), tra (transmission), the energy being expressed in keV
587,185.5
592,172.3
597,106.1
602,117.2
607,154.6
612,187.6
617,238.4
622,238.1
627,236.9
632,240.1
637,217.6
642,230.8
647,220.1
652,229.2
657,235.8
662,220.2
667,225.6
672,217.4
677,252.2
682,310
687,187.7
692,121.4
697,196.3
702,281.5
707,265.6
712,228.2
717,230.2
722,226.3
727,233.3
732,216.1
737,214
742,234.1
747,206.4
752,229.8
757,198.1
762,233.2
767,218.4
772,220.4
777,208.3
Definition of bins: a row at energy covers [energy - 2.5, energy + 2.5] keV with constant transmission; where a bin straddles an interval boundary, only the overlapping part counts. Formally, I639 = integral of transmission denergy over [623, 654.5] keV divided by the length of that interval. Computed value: 230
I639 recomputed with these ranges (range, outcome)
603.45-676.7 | 220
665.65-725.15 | 229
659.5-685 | 244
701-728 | 243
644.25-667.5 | 226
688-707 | 207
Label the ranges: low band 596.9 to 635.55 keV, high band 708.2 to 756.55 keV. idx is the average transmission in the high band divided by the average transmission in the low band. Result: 1.15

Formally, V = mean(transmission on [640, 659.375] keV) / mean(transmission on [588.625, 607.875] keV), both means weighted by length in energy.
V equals 1.66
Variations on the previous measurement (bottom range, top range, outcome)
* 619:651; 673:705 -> 0.98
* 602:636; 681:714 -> 1.07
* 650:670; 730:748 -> 0.96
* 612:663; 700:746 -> 1.03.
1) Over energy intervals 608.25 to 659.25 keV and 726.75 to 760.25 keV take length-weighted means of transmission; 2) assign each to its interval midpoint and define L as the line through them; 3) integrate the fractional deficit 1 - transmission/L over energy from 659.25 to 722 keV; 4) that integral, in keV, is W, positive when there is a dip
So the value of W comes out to -1.8 keV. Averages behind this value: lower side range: 226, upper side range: 218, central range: 228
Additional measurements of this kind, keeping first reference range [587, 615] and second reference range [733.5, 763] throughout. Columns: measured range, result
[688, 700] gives 1.65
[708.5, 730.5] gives -2.68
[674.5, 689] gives -4.89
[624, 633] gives -4.00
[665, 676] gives -2.50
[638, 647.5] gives -3.00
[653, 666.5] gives -3.70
